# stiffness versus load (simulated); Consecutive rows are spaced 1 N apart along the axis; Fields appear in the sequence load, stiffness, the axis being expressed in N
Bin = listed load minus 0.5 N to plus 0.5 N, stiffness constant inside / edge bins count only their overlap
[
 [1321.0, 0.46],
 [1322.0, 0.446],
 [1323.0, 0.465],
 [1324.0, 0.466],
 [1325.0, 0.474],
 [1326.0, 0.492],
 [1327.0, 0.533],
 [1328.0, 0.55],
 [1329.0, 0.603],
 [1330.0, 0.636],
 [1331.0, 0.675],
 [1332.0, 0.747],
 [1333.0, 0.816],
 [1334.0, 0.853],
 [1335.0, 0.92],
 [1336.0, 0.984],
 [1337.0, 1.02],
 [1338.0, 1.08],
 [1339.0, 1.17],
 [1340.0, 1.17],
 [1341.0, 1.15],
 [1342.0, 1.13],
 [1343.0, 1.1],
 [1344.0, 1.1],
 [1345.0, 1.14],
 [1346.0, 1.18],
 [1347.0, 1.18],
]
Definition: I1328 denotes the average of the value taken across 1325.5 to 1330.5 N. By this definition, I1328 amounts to 0.563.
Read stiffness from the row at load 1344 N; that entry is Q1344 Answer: 1.1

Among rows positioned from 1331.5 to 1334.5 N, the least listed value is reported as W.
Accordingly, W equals 0.747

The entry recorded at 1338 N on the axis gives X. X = 1.08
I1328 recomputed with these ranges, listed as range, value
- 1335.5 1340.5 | 1.08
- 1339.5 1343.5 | 1.14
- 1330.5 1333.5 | 0.746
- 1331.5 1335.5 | 0.834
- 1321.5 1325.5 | 0.463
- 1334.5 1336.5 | 0.952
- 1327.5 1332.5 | 0.642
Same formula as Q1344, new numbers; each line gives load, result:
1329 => 0.603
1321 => 0.46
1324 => 0.466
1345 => 1.14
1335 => 0.92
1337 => 1.02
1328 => 0.55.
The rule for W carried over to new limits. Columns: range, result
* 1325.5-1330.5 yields 0.492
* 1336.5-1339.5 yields 1.02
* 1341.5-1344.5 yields 1.1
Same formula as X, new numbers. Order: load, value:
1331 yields 0.675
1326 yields 0.492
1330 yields 0.636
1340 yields 1.17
